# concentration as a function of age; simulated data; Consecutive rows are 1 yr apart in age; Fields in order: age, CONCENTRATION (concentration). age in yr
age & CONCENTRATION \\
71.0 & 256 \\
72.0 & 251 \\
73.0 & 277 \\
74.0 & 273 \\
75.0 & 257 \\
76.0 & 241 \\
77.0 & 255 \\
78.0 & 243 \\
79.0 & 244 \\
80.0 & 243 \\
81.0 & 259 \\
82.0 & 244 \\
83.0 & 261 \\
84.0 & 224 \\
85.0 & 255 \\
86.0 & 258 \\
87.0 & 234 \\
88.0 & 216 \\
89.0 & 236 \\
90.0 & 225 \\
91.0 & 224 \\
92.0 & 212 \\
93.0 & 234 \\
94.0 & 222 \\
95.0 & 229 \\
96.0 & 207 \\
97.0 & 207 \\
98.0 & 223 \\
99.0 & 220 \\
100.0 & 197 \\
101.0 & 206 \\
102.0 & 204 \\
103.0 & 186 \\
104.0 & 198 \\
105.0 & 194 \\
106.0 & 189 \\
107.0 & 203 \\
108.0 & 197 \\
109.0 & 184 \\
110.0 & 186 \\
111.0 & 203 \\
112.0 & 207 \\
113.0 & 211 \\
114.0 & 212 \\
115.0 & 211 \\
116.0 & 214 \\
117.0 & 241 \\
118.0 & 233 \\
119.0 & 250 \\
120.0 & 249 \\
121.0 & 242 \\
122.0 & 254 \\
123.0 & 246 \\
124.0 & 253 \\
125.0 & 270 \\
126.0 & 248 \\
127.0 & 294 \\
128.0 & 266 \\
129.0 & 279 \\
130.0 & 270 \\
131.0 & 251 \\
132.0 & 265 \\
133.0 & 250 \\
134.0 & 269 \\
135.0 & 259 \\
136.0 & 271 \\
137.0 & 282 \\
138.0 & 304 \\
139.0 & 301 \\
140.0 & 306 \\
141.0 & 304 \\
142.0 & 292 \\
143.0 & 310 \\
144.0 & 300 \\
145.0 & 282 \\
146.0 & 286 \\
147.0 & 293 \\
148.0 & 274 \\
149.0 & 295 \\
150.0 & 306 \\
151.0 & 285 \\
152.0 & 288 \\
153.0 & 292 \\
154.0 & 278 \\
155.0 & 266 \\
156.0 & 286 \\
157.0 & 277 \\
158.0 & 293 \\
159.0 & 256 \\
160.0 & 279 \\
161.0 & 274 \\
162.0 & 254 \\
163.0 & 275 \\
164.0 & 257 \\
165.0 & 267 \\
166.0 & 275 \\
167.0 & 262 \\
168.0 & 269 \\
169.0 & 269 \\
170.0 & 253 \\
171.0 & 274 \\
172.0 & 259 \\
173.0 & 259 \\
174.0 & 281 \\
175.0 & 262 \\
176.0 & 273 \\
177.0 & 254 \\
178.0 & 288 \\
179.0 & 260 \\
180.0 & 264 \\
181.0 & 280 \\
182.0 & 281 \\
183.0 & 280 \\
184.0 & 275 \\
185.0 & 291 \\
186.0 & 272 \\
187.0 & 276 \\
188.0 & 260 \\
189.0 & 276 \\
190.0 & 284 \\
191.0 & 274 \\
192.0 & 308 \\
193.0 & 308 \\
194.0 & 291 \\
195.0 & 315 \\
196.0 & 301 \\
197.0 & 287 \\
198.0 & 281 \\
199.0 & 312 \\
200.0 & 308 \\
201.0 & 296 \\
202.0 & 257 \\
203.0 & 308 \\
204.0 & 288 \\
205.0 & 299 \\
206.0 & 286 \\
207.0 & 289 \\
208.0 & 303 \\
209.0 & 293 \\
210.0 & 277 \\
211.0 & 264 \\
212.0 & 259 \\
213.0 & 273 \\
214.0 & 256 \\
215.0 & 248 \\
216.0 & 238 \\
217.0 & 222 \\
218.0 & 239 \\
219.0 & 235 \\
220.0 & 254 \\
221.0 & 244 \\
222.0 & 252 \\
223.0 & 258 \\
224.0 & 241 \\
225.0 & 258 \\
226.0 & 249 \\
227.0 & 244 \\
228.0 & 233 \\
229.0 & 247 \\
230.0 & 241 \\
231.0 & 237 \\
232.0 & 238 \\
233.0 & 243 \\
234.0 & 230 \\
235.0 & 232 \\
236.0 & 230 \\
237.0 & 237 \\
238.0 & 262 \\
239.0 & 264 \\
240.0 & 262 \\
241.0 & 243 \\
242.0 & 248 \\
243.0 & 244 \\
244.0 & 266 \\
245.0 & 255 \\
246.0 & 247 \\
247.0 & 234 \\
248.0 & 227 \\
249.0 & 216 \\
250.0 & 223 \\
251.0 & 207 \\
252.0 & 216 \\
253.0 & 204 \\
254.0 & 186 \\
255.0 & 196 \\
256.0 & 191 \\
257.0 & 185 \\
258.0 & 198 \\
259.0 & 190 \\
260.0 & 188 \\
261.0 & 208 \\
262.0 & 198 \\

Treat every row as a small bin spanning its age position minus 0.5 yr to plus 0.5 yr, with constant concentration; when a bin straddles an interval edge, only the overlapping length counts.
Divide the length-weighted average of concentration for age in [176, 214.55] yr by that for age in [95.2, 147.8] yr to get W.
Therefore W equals 1.2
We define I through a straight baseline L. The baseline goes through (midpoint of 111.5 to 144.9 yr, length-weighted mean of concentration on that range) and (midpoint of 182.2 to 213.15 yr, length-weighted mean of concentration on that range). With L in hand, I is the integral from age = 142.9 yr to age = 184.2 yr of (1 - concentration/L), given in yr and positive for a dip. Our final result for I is -0.2 yr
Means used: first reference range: 261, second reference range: 287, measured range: 276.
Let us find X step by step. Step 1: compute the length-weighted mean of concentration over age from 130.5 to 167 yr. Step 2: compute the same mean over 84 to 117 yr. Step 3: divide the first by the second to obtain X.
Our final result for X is 1.31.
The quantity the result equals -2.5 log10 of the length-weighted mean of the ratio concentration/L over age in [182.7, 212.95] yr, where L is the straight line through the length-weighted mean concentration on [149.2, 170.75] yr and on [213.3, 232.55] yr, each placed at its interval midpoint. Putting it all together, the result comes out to -0.12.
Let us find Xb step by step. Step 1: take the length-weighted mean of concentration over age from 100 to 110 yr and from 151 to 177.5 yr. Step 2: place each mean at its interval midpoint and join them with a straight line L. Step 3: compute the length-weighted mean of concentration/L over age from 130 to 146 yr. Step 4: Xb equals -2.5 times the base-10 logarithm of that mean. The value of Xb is -0.19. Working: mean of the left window 195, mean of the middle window 283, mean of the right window 271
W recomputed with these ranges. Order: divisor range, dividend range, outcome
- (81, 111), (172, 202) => 1.30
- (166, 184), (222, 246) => 0.92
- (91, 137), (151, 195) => 1.20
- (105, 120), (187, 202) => 1.38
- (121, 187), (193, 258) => 0.92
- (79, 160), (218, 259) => 0.94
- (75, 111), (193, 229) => 1.22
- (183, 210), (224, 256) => 0.81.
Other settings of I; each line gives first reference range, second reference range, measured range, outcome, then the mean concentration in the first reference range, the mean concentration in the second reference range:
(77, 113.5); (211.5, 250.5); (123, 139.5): -3.20 yr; 220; 244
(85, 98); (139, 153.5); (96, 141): 4.14 yr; 226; 294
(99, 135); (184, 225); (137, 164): -4.28 yr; 230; 275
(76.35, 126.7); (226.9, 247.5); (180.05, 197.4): -3.46 yr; 226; 245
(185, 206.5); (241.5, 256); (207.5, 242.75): 0.51 yr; 290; 225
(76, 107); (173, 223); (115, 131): -0.83 yr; 225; 276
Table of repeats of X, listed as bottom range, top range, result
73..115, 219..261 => 1.04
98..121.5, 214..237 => 1.15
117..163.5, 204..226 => 0.95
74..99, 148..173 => 1.16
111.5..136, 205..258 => 0.98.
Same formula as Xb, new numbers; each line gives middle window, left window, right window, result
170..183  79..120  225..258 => -0.19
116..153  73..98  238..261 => -0.17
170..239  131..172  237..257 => -0.06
